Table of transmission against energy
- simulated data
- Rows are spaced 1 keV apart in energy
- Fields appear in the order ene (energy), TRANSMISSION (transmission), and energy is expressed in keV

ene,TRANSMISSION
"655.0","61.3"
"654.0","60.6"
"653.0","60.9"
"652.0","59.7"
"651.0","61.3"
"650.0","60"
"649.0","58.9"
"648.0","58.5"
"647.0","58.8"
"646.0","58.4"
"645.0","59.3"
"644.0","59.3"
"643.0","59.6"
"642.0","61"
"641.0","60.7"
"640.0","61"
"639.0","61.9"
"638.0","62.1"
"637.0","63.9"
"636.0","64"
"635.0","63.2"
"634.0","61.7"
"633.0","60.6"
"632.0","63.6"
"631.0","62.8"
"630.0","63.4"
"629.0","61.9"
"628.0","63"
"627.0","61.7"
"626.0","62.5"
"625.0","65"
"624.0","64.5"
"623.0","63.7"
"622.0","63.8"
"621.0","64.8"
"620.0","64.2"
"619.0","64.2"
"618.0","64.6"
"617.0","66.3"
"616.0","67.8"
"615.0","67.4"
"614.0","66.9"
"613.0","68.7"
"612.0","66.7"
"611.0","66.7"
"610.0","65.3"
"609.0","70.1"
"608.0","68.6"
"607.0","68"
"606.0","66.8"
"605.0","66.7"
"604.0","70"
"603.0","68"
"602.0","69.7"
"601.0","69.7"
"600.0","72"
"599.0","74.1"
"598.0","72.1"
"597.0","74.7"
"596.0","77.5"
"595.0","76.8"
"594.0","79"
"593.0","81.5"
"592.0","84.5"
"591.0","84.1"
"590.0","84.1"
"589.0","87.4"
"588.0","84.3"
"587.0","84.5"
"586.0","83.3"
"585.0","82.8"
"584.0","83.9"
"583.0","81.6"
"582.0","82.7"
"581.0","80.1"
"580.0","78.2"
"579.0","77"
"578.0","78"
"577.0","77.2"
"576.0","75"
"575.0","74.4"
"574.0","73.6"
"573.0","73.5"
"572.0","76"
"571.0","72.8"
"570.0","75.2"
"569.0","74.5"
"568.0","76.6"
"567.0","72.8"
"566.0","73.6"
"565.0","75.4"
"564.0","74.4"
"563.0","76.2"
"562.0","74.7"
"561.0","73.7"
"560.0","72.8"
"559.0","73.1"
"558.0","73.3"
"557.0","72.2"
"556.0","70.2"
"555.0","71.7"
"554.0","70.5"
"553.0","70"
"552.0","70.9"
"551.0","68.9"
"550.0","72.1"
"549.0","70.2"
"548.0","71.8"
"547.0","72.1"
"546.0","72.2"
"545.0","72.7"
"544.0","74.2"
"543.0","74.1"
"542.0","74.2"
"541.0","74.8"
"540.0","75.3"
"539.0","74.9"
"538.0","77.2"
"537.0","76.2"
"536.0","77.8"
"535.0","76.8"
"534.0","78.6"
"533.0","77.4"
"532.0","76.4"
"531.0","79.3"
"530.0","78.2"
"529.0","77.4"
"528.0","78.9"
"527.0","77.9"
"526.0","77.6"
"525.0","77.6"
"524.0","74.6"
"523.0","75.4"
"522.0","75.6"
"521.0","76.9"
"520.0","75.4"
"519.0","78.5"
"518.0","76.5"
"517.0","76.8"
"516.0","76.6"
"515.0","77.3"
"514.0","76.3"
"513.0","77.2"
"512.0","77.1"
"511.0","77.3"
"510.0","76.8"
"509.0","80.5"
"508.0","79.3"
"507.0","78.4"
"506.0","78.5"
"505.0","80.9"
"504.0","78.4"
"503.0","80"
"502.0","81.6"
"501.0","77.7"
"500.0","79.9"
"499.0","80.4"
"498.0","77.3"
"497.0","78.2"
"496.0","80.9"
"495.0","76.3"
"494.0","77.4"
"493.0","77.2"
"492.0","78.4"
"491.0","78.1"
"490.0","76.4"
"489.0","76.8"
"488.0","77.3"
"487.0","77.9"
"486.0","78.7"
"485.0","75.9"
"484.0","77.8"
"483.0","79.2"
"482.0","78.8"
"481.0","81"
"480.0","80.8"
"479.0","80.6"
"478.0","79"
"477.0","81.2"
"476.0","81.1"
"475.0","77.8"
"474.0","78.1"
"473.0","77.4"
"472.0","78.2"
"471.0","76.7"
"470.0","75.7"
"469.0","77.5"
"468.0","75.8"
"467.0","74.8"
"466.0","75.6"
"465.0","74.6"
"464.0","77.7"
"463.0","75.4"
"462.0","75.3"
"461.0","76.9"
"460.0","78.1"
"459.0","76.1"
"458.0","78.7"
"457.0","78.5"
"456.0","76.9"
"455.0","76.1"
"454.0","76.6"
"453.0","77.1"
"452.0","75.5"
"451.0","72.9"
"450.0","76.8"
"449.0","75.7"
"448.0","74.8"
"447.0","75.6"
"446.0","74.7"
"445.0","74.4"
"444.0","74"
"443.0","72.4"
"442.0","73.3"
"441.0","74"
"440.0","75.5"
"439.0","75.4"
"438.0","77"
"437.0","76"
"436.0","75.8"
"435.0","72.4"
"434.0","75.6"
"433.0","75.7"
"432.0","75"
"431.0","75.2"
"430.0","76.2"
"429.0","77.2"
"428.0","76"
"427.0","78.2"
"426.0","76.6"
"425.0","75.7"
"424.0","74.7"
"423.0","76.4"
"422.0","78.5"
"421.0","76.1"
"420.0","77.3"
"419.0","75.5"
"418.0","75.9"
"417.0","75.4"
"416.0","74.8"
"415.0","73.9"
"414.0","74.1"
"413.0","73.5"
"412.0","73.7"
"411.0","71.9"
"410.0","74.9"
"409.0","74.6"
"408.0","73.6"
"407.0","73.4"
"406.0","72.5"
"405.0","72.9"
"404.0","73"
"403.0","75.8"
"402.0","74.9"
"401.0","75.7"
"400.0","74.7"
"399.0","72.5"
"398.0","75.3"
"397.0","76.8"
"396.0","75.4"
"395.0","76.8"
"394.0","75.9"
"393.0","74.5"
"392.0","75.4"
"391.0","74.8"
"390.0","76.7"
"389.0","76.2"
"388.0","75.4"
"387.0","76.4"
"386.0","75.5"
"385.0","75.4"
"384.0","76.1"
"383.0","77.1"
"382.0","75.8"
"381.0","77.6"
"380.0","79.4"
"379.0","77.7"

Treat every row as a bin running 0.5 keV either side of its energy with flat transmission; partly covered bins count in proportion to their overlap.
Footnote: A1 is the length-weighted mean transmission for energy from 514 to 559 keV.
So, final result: 74.9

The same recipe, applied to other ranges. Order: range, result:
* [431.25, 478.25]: 76.1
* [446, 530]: 77.5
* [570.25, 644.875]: 70.4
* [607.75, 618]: 67.3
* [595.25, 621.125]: 68.7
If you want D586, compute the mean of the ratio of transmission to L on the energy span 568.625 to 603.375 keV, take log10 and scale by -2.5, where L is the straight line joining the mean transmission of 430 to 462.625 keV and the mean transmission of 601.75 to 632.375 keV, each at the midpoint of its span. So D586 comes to -0.155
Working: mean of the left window 75.6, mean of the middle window 77.9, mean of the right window 65.7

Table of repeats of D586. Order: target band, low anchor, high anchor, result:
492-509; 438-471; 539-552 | -0.07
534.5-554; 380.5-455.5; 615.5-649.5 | -0.09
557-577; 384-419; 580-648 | -0.06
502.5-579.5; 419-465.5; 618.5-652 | -0.10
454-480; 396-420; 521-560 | -0.04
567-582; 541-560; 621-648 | -0.10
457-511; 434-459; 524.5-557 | -0.04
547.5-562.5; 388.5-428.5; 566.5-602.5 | 0.08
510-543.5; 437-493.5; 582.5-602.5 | 0.02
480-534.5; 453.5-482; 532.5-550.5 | -0.03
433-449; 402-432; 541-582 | 0.00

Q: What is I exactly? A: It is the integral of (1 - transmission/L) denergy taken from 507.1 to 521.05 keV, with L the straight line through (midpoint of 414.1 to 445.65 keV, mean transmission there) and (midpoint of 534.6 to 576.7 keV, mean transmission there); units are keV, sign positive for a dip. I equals -0.6 keV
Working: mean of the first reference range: 75.5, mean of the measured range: 77.4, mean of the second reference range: 73.6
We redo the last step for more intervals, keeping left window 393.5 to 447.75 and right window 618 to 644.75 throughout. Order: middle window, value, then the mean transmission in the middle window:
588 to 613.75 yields -3.6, 73.5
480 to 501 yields -2.2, 78.2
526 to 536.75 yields -1.5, 77.8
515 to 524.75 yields -1.0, 76.3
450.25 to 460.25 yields -0.5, 76.6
